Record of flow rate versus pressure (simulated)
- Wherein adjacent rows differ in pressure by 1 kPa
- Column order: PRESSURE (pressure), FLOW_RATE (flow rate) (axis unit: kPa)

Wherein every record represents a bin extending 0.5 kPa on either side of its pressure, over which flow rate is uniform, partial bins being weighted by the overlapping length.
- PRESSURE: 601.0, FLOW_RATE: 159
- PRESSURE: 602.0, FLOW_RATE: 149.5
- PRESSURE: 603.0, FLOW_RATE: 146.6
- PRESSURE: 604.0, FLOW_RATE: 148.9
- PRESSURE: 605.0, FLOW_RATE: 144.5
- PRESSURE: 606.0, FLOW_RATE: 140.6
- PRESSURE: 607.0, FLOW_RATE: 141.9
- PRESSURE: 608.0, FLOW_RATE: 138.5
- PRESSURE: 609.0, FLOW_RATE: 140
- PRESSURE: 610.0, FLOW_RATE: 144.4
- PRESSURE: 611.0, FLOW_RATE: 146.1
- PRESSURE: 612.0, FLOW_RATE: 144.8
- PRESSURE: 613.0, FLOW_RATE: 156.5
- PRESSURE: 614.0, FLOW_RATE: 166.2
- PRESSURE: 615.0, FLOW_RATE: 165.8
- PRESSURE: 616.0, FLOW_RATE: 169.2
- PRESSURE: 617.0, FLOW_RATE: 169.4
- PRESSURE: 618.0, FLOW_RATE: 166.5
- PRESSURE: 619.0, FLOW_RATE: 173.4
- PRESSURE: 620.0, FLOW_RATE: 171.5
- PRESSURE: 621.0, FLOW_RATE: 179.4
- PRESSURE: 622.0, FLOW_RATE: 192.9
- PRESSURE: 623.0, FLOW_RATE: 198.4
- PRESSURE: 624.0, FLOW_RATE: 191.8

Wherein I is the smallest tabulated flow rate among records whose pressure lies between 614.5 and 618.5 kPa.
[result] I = 165.8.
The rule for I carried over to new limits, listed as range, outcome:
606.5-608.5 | 138.5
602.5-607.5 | 140.6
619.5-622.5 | 171.5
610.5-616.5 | 144.8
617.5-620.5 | 166.5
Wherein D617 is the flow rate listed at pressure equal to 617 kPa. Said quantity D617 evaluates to 169.4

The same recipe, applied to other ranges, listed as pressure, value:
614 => 166.2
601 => 159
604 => 148.9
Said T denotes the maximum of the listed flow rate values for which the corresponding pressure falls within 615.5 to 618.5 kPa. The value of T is 169.4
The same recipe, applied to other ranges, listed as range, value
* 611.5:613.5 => 156.5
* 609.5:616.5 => 169.2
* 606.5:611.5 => 146.1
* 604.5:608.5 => 144.5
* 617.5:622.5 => 192.9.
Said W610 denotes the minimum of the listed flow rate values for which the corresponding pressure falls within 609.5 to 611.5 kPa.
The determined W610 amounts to 144.4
